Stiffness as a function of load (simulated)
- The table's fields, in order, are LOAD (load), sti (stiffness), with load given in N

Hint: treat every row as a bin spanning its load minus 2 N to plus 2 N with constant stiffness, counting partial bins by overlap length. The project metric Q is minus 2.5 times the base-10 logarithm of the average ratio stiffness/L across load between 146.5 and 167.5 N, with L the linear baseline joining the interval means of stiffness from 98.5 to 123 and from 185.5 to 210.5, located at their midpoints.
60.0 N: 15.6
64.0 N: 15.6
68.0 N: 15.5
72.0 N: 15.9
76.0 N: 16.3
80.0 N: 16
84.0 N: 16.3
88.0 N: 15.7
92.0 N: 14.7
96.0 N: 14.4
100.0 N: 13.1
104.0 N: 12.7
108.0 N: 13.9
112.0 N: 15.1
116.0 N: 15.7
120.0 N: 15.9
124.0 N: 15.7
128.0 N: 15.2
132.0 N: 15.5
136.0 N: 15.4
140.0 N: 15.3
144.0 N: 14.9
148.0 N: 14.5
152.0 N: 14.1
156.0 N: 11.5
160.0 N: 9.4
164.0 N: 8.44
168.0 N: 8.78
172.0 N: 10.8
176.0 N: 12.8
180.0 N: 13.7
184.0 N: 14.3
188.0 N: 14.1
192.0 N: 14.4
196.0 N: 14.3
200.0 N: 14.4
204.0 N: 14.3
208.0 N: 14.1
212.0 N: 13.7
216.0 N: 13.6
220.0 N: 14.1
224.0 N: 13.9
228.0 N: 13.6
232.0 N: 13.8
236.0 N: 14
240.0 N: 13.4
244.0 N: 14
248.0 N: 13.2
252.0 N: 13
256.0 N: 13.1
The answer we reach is 0.26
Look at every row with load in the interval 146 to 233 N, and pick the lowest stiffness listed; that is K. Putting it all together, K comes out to 8.44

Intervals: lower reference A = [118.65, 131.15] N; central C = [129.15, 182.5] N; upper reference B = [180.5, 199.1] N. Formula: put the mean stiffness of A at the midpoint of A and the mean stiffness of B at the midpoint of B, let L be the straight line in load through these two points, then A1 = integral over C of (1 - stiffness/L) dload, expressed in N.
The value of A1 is 7.9 N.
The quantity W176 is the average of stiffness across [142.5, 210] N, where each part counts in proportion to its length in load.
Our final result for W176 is 12.9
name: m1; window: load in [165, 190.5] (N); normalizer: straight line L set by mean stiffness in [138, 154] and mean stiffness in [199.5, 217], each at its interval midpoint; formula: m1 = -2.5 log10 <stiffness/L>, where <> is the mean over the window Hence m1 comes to 0.17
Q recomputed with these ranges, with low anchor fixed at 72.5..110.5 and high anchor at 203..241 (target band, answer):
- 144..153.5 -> 0.00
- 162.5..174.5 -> 0.44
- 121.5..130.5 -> -0.07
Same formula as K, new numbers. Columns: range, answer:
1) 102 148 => 12.7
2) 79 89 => 15.7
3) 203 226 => 13.6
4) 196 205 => 14.3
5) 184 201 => 14.1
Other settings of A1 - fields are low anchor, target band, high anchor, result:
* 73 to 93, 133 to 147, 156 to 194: -1.89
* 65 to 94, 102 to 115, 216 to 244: 1.14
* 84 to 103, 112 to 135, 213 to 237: -1.83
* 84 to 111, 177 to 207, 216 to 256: -0.70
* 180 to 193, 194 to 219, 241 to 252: -0.23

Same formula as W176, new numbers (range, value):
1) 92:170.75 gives 13.7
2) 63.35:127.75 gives 15.1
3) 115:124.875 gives 15.8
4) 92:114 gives 13.9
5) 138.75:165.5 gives 12.6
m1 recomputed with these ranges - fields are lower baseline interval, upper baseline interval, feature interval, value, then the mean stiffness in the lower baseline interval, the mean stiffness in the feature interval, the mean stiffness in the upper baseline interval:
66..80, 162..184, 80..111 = 0.026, 15.9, 14.5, 11.2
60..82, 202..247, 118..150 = -0.020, 15.8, 15.3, 13.8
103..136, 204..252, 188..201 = -0.013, 15.1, 14.3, 13.8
